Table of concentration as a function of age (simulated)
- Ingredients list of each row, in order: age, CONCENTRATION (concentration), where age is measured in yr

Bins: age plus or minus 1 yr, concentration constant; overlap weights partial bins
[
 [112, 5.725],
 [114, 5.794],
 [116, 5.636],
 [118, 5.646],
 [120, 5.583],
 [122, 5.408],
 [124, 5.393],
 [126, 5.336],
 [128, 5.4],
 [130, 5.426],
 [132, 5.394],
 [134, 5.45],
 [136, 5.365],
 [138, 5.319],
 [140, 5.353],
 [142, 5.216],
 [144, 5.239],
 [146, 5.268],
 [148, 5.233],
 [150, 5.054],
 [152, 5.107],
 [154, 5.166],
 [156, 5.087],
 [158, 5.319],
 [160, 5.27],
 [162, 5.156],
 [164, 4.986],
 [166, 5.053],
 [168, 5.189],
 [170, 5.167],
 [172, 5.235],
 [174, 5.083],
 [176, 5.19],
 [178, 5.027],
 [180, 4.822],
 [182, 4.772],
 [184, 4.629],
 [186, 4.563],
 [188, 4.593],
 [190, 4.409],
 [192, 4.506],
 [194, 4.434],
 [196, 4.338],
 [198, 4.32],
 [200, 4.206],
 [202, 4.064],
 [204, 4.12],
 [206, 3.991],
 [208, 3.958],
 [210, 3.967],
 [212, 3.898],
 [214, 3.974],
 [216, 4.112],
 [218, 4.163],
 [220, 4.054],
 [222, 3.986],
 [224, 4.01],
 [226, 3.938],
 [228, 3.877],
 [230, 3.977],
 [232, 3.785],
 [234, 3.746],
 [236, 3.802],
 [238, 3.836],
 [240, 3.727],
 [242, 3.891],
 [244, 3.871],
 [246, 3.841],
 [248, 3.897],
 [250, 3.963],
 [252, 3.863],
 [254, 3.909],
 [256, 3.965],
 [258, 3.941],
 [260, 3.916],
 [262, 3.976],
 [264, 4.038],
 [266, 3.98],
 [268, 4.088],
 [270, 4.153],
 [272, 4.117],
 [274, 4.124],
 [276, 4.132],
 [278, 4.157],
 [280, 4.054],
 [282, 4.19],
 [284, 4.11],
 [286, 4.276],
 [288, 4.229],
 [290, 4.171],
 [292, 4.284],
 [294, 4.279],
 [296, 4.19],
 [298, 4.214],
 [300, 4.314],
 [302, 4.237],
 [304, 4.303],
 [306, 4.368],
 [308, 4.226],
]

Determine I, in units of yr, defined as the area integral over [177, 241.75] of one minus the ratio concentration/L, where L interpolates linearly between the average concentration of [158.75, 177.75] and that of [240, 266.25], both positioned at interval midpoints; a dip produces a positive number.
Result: 5.4 yr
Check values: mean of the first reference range 5.15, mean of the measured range 4.17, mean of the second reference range 3.92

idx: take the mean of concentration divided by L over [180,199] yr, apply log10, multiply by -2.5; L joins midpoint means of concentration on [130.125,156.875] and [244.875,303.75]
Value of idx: 0.075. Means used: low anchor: 5.26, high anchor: 4.09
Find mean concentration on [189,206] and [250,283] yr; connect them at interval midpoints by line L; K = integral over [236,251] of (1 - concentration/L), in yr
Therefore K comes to 0.9 yr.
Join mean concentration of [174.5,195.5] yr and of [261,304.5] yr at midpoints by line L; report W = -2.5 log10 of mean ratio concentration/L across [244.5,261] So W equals 0.11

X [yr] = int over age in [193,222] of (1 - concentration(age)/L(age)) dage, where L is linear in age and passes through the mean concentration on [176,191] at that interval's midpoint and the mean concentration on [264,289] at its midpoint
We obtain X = 2.92 yr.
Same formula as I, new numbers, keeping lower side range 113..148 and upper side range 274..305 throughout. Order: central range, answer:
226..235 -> 1.5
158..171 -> 0.0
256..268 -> 1.2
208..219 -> 1.8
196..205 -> 1.3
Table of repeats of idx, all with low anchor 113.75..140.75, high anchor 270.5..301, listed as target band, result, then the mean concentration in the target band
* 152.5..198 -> 0.04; 4.9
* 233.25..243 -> 0.20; 3.8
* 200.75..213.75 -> 0.20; 4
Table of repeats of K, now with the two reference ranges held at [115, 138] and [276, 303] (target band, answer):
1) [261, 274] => 0.9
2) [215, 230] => 2.2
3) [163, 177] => 0.0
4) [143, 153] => 0.2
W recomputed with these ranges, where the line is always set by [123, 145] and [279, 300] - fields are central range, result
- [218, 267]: 0.16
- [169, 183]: 0.00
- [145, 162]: 0.00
